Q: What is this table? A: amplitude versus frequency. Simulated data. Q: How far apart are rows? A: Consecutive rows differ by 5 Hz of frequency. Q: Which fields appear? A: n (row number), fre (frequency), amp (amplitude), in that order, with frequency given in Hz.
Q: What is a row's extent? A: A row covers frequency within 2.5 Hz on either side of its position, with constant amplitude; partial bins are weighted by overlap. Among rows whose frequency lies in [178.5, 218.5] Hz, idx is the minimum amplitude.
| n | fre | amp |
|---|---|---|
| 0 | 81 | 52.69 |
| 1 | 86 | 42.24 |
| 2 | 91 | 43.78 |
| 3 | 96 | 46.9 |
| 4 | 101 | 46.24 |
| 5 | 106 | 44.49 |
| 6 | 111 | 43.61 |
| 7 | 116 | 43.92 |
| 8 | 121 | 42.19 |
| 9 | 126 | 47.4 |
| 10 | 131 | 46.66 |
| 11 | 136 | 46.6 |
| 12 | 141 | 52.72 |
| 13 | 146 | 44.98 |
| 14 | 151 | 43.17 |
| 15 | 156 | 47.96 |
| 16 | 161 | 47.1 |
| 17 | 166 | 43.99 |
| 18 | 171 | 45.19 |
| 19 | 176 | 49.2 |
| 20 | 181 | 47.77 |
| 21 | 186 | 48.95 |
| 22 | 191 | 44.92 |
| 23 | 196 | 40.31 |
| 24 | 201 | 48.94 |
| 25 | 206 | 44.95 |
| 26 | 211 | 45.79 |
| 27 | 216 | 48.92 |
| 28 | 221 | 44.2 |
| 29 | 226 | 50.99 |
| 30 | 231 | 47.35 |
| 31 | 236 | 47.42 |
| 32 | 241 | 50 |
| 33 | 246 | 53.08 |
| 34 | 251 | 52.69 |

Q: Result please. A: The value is 40.31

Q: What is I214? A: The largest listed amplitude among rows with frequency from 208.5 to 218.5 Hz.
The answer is 48.92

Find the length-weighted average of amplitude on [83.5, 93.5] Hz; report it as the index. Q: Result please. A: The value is 43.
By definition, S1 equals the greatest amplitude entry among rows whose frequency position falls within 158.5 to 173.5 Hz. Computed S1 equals 47.1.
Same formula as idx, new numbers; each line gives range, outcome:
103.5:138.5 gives 42.19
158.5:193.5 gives 43.99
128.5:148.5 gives 44.98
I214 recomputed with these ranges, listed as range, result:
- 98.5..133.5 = 47.4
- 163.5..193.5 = 49.2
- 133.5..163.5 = 52.72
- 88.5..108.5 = 46.9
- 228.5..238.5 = 47.42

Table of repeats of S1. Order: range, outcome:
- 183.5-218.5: 48.95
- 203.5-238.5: 50.99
